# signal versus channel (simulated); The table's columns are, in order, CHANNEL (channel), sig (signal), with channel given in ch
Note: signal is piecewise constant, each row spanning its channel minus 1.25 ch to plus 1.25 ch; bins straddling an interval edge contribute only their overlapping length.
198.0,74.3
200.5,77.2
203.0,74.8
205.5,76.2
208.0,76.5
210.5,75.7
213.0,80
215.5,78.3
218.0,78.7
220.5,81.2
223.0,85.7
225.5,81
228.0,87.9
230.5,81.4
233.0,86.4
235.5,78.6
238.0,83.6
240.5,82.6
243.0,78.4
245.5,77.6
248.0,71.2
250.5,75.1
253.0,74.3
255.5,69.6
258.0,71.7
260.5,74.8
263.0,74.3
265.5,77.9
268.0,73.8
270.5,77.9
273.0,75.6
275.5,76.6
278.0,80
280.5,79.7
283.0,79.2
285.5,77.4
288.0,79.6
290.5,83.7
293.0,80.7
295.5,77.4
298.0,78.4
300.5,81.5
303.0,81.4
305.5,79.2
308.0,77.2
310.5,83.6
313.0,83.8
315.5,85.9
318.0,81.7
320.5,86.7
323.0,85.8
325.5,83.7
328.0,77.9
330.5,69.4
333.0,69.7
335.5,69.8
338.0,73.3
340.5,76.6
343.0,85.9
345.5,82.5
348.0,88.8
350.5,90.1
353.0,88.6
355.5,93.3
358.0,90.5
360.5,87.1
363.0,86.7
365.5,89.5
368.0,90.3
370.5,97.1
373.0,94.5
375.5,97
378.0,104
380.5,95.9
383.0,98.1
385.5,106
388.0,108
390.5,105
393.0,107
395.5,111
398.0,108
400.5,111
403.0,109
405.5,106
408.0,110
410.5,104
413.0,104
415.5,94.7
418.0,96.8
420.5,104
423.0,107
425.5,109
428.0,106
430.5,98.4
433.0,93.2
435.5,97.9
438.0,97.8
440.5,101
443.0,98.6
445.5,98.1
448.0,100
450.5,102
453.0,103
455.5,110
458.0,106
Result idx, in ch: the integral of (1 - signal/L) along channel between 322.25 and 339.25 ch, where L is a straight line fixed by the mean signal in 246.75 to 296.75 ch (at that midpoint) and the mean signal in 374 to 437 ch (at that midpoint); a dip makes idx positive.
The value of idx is 2.5 ch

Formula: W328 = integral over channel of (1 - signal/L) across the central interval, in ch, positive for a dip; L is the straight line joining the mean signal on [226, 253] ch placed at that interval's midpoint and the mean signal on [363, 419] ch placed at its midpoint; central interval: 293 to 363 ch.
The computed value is 8.2 ch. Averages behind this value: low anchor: 80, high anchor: 102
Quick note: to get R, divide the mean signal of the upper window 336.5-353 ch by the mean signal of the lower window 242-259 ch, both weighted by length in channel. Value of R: 1.1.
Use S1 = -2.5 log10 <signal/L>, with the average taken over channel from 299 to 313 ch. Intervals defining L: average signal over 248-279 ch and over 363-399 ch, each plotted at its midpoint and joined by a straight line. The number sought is 0.04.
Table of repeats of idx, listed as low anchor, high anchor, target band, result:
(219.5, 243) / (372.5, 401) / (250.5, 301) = 6.7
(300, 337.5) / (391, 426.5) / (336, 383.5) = 1.1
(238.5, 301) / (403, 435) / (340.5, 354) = 0.7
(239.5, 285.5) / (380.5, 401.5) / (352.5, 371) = 1.7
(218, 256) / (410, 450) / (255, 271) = 1.6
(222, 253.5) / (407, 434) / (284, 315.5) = 2.6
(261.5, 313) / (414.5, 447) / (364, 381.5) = -0.7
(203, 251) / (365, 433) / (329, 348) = 3.7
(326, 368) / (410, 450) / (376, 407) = -4.4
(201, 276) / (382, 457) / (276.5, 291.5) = 0.8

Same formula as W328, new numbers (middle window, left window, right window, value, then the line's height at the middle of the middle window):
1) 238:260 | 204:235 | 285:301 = 1.3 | 80.3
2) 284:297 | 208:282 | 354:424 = 0.8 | 85.3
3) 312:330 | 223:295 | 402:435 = 1.0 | 88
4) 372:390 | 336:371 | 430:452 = -2.1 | 90.4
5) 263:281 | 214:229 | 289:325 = 1.1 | 82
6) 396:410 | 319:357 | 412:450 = -2.1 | 94.7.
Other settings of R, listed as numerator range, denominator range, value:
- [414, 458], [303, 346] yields 1.27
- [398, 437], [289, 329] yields 1.27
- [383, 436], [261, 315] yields 1.32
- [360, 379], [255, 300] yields 1.21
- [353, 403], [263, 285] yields 1.28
